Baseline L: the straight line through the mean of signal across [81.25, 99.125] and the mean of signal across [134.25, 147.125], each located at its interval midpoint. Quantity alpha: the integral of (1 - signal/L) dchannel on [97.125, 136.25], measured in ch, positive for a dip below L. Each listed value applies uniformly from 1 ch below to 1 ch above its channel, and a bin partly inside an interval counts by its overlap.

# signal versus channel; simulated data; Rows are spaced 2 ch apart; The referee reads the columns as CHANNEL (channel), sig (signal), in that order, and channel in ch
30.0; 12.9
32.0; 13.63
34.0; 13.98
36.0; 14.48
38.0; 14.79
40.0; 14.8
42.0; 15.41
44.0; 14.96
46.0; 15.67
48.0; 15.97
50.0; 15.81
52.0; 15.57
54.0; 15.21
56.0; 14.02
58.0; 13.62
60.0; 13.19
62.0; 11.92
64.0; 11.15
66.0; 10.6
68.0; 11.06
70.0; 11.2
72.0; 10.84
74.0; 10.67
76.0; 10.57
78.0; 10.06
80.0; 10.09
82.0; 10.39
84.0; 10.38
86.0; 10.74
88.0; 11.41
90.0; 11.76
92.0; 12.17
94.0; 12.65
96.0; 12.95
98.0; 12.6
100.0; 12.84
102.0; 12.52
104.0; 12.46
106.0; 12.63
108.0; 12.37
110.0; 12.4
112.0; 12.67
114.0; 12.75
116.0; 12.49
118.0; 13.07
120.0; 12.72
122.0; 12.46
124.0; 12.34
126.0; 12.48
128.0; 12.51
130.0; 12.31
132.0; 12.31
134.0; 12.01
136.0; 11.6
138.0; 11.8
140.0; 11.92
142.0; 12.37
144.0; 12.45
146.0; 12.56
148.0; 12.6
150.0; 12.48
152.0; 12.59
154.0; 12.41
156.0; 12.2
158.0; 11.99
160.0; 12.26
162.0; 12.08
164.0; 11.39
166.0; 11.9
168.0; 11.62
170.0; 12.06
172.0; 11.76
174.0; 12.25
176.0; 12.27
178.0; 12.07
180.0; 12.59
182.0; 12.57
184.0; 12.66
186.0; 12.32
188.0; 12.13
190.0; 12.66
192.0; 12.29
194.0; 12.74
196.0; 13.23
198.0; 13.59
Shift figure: -1.9 ch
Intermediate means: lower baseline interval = 11.7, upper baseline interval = 12.1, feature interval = 12.5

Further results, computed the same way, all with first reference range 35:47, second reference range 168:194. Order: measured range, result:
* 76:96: 4.2 ch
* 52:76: 3.9 ch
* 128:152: 1.5 ch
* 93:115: 1.9 ch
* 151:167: 0.8 ch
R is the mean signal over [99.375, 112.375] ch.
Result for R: 12.5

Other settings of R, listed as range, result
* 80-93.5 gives 11.1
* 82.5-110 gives 12.1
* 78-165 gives 12.1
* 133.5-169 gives 12.1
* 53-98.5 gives 11.7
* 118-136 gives 12.4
